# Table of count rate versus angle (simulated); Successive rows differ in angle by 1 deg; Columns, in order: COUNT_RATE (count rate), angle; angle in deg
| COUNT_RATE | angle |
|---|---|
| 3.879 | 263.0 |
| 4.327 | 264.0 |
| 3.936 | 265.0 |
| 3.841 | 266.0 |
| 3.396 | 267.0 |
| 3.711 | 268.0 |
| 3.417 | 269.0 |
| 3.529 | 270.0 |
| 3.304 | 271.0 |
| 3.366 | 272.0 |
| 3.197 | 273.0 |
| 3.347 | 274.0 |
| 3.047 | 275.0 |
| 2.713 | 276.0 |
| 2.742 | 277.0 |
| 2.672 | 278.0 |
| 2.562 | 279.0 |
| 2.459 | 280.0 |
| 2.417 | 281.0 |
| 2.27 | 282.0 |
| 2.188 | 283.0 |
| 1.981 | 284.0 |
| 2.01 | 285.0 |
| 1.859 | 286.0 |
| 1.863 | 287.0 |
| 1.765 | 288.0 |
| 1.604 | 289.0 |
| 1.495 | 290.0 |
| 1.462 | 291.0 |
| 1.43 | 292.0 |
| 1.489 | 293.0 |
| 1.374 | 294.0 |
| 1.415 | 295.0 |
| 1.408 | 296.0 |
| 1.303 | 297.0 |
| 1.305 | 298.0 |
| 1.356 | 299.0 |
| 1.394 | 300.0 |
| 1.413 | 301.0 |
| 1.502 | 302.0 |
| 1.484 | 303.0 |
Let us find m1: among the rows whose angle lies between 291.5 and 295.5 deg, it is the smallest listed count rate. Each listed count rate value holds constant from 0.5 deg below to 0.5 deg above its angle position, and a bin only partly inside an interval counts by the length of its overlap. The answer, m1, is 1.374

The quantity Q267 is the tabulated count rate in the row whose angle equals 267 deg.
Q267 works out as 3.396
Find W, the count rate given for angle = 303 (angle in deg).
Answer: 1.484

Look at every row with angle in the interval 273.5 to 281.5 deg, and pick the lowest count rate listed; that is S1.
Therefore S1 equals 2.417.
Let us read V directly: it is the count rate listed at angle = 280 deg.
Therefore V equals 2.459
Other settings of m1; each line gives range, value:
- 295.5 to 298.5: 1.303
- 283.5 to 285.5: 1.981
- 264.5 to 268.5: 3.396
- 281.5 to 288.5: 1.765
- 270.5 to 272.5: 3.304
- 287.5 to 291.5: 1.462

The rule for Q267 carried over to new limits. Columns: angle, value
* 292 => 1.43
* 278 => 2.672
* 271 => 3.304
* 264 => 4.327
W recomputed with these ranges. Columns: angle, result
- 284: 1.981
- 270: 3.529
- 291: 1.462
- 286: 1.859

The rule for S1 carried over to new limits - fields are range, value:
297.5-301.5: 1.305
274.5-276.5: 2.713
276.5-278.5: 2.672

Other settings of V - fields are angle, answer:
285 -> 2.01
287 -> 1.863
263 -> 3.879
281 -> 2.417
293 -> 1.489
